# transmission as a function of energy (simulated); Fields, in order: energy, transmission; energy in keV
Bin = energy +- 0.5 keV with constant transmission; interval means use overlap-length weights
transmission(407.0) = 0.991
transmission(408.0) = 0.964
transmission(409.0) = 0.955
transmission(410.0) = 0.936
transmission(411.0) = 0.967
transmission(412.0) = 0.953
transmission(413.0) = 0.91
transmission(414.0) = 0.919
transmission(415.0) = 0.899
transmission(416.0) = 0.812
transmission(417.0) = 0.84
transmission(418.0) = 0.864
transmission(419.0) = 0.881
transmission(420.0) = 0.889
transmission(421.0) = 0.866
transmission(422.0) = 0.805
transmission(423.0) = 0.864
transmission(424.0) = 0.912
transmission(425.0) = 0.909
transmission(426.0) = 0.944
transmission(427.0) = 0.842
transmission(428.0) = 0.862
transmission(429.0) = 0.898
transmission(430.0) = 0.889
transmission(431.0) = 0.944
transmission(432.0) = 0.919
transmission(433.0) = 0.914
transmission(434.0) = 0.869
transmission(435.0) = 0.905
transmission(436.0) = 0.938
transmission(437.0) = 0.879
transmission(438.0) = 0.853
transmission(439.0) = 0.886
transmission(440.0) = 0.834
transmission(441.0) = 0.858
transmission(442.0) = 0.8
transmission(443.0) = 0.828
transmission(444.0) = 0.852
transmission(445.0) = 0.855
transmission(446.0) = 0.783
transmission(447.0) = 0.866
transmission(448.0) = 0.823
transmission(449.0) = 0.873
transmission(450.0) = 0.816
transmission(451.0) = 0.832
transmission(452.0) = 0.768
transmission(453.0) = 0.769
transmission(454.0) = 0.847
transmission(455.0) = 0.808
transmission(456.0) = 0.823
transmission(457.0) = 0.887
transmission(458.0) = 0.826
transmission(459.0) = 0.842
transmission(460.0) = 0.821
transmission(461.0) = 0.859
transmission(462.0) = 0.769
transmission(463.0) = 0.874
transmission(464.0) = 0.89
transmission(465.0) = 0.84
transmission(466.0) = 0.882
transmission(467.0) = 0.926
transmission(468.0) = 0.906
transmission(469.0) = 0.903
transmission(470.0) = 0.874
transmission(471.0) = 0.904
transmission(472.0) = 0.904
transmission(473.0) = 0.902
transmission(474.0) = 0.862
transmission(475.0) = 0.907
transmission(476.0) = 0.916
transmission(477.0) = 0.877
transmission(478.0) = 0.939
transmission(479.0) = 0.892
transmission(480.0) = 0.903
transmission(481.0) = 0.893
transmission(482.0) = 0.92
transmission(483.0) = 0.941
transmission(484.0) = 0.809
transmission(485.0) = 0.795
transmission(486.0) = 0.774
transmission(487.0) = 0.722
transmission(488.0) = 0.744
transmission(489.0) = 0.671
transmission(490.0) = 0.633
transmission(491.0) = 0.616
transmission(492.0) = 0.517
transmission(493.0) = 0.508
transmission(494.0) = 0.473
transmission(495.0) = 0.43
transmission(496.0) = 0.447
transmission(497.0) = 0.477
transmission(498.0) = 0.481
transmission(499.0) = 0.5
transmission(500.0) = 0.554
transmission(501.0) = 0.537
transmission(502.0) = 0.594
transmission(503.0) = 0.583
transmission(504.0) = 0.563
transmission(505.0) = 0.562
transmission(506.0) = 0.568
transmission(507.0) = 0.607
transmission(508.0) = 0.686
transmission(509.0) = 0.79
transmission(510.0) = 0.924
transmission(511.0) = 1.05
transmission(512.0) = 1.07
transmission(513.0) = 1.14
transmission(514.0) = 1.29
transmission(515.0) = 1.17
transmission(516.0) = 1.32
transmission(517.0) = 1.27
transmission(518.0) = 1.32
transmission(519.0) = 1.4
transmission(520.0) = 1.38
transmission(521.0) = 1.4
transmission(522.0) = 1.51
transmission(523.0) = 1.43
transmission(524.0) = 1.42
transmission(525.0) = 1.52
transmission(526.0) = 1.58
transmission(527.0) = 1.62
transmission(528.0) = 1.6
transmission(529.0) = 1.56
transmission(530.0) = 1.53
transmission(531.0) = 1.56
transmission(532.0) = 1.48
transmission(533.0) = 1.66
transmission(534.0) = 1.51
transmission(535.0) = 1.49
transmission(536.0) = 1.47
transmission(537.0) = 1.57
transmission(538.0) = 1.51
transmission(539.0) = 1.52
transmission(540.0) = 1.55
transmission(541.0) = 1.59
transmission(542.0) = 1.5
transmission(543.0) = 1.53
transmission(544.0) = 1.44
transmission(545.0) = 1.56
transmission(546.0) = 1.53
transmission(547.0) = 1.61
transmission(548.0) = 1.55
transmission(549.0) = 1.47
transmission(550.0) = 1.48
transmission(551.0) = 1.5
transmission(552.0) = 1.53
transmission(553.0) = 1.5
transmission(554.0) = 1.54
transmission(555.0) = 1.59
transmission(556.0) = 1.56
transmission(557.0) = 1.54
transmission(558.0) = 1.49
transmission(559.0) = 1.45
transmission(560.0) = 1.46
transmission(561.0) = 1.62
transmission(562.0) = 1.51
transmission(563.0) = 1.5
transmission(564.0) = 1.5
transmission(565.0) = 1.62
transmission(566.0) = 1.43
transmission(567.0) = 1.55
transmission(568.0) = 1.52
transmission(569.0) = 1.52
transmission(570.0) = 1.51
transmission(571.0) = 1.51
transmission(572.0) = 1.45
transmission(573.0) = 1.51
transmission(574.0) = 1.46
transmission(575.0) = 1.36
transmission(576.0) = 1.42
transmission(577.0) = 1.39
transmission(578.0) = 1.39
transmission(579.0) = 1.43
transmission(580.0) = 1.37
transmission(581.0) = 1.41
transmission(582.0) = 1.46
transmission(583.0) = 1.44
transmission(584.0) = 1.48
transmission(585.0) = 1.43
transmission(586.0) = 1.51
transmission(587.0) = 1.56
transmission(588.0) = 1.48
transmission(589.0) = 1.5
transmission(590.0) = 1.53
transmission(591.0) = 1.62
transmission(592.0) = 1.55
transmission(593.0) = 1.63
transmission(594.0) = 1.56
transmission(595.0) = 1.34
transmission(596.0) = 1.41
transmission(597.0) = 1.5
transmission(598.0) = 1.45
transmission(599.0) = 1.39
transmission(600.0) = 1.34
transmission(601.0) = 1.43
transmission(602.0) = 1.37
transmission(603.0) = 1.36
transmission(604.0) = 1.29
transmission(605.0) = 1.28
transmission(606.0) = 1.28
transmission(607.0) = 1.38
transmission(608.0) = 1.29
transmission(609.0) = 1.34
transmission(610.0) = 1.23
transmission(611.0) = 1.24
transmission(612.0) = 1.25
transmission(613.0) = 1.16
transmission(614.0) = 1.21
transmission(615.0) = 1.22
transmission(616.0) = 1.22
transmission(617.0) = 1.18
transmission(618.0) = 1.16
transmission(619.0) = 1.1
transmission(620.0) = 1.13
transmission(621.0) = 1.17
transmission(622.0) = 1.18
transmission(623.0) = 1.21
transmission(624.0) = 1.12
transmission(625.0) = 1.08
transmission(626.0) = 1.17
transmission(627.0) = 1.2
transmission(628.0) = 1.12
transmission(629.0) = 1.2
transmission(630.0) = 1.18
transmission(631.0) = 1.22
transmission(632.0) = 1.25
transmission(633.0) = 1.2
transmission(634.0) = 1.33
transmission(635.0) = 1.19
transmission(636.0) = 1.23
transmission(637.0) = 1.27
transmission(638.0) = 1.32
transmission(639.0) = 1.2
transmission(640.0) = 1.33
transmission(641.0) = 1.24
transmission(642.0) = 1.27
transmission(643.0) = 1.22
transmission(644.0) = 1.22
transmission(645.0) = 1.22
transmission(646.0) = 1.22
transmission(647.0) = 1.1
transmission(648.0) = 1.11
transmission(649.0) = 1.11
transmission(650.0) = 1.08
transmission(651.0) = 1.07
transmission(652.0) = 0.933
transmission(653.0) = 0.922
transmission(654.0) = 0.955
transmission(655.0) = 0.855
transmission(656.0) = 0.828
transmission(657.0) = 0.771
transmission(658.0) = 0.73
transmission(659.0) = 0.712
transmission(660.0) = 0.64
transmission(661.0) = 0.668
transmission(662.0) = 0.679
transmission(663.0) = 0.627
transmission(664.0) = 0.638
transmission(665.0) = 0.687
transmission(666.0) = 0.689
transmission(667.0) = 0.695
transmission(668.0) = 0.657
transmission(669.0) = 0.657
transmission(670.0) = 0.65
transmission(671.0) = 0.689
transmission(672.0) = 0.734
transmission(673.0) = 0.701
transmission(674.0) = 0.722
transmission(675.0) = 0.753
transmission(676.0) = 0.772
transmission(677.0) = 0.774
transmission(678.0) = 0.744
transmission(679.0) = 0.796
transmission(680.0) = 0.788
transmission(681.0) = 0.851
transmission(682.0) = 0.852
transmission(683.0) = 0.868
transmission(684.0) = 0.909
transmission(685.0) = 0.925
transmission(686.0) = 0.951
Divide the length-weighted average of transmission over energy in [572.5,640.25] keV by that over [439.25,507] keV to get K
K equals 1.73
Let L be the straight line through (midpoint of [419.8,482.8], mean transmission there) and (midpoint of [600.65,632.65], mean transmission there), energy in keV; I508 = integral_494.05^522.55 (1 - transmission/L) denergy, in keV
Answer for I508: 3.6 keV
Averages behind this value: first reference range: 0.869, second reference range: 1.22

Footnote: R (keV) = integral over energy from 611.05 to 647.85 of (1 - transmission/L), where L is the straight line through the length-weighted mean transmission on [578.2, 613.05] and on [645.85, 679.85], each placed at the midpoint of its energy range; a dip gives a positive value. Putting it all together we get -3.6 keV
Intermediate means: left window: 1.41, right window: 0.8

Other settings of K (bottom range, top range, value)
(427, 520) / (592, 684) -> 1.29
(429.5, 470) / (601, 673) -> 1.25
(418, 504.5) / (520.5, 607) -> 1.85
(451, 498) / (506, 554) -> 1.76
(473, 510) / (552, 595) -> 2.16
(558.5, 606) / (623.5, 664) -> 0.73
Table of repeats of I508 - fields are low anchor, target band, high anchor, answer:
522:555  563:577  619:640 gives -0.7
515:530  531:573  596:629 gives -4.3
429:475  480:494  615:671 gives 2.5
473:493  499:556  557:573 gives -4.3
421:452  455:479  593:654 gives 1.4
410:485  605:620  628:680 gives -4.8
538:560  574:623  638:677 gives -5.0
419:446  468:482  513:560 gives 2.8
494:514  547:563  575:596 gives -4.8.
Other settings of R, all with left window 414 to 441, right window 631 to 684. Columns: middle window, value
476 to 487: 0.3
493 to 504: 4.7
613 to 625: -3.2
